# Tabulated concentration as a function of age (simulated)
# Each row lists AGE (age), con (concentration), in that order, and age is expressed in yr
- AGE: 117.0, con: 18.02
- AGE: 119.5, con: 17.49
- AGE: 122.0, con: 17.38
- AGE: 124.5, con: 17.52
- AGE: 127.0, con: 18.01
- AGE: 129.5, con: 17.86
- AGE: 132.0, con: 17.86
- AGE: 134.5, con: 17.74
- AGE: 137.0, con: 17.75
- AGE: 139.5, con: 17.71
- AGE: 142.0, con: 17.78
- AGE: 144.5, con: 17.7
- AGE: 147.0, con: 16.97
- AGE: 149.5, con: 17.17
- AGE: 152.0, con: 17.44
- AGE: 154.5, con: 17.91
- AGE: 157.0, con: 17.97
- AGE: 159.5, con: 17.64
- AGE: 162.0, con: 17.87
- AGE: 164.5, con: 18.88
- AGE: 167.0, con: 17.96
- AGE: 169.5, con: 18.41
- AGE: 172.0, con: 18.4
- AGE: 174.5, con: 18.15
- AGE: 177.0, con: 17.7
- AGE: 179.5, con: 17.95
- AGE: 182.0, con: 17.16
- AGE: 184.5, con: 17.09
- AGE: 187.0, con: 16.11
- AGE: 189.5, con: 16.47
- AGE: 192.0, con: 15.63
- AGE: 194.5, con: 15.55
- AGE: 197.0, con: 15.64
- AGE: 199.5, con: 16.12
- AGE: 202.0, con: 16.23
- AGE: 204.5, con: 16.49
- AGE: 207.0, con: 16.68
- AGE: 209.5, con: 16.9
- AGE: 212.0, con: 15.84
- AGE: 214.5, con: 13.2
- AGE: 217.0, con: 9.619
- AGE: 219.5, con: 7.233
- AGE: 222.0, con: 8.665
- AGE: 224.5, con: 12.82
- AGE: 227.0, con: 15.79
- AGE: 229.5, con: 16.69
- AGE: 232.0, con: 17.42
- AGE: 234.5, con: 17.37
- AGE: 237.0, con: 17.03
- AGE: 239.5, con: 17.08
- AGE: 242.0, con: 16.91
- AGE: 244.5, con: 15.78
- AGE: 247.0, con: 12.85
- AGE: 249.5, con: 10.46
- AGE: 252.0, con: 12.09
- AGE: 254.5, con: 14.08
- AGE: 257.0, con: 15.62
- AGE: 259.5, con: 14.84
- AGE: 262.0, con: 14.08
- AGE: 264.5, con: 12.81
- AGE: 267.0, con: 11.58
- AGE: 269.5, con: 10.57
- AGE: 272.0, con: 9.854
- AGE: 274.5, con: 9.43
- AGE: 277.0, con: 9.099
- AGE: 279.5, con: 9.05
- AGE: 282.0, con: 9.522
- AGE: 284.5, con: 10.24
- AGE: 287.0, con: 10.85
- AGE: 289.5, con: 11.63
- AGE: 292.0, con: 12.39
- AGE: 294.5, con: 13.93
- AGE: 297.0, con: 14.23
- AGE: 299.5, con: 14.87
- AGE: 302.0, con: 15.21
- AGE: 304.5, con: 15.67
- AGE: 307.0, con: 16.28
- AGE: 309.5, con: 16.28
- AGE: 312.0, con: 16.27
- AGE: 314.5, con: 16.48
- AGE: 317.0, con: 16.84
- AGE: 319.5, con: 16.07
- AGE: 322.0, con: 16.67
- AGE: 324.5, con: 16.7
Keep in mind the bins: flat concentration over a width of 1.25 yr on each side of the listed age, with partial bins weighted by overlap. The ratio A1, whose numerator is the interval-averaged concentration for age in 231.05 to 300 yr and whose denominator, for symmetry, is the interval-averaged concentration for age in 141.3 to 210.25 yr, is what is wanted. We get 0.76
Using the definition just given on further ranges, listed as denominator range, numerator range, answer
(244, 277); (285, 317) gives 1.17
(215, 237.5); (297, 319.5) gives 1.18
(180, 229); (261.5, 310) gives 0.83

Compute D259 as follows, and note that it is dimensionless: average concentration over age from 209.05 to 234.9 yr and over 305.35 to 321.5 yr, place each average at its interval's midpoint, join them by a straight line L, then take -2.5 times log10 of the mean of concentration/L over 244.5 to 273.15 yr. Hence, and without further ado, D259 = 0.151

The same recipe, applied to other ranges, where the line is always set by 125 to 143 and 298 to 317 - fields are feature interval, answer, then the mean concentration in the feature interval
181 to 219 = 0.11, 15.5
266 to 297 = 0.44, 10.8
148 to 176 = -0.03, 18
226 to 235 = 0.00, 16.8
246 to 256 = 0.31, 12.4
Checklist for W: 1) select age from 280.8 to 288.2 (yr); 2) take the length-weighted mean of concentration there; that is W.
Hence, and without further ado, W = 10.2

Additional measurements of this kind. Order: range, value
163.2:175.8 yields 18.4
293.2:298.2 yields 14.1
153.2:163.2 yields 17.8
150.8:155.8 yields 17.7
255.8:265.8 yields 14.3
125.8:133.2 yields 17.9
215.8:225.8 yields 9.62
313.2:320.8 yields 16.5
